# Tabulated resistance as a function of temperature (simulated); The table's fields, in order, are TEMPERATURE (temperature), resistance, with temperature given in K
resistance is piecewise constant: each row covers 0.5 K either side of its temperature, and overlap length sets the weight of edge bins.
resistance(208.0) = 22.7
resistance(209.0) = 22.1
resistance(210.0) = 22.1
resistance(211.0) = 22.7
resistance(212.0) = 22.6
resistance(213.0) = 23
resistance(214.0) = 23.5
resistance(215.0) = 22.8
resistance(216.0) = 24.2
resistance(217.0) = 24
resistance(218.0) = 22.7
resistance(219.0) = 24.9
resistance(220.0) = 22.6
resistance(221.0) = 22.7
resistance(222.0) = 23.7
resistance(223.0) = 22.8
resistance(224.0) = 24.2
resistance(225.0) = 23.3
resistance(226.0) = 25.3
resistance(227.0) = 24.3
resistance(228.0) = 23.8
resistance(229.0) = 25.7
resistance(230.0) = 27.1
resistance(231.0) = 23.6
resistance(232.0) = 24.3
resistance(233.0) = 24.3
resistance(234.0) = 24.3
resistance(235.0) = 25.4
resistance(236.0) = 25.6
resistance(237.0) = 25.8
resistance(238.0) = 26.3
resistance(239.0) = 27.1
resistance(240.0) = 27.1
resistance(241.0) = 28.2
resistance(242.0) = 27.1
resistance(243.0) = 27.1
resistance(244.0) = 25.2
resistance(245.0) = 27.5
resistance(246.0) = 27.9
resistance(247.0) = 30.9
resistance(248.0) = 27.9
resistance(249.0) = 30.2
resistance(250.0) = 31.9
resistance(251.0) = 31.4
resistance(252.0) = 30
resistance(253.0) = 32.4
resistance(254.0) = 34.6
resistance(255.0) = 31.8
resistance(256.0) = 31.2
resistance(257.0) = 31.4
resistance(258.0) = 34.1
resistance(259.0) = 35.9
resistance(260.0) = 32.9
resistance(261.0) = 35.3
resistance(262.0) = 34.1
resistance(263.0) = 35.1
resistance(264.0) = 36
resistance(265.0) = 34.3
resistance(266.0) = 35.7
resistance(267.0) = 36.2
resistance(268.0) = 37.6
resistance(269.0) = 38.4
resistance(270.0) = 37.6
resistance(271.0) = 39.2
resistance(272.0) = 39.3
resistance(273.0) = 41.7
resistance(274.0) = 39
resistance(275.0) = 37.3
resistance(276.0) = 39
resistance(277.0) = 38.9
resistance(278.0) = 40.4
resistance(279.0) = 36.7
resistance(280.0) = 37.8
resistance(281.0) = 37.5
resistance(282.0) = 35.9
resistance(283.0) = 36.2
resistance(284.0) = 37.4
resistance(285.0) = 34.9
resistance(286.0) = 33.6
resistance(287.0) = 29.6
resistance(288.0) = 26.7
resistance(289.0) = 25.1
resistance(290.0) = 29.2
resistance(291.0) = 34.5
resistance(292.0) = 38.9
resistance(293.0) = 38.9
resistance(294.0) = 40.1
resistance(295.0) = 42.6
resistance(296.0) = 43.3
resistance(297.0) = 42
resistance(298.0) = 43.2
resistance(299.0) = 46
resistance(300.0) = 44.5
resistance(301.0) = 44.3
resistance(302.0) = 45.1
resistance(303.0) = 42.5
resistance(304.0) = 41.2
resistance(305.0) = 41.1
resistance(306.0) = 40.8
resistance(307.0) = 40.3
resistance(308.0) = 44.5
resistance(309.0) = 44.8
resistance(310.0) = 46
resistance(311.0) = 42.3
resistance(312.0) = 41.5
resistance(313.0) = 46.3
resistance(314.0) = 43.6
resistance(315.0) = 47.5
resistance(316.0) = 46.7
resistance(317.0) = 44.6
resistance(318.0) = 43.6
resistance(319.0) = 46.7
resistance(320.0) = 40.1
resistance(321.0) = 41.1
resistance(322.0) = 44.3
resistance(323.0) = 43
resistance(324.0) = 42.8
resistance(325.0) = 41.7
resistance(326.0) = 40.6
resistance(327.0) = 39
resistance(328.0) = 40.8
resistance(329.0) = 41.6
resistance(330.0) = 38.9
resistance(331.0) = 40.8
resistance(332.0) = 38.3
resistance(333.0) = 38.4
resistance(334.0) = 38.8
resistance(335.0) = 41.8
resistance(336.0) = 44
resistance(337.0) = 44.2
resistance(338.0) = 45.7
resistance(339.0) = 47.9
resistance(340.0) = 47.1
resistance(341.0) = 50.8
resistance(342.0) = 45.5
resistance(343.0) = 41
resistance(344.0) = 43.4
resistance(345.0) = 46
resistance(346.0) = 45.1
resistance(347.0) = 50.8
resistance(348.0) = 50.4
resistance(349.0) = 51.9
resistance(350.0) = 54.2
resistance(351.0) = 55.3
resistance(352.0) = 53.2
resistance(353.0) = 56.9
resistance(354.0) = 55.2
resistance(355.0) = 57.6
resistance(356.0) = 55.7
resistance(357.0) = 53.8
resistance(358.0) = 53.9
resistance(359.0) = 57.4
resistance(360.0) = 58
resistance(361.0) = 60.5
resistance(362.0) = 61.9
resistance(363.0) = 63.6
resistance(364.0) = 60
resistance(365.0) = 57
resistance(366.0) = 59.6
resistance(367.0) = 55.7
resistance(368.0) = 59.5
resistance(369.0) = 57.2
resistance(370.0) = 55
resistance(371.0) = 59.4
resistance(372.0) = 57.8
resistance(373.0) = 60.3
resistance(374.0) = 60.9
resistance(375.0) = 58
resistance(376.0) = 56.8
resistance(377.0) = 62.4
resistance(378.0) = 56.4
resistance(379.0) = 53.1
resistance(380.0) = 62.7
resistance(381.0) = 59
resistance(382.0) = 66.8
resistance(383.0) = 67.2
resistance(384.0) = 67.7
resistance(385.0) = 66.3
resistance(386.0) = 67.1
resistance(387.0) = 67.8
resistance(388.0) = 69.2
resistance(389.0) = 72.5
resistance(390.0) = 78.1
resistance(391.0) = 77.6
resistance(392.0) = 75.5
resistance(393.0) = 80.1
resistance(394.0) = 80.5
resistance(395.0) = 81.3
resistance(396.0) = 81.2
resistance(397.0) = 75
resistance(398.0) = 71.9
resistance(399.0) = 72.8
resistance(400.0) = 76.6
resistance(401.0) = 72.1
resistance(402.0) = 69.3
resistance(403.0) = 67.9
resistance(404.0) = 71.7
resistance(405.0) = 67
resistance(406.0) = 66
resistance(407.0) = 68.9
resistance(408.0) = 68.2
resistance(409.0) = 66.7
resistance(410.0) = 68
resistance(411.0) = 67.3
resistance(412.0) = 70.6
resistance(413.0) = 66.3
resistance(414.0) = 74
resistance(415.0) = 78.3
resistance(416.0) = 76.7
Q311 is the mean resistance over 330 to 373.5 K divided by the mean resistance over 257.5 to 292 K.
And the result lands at 1.4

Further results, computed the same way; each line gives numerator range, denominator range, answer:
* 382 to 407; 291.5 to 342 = 1.69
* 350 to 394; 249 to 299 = 1.72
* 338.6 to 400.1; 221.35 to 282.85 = 1.94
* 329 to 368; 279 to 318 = 1.26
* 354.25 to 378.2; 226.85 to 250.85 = 2.18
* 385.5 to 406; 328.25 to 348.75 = 1.67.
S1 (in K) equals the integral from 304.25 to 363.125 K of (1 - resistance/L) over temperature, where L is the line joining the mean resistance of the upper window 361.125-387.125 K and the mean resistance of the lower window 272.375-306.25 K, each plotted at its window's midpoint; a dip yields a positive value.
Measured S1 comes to 4.0 K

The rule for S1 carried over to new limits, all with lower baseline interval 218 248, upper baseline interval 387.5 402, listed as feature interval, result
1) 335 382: 7.5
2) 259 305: 3.1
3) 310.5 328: 3.0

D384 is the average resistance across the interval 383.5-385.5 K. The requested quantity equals 67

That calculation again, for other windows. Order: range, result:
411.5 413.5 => 68.4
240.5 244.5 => 26.9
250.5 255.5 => 32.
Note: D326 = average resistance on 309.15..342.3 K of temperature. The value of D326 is 43.2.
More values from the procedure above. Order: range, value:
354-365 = 58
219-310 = 33.4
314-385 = 51.3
